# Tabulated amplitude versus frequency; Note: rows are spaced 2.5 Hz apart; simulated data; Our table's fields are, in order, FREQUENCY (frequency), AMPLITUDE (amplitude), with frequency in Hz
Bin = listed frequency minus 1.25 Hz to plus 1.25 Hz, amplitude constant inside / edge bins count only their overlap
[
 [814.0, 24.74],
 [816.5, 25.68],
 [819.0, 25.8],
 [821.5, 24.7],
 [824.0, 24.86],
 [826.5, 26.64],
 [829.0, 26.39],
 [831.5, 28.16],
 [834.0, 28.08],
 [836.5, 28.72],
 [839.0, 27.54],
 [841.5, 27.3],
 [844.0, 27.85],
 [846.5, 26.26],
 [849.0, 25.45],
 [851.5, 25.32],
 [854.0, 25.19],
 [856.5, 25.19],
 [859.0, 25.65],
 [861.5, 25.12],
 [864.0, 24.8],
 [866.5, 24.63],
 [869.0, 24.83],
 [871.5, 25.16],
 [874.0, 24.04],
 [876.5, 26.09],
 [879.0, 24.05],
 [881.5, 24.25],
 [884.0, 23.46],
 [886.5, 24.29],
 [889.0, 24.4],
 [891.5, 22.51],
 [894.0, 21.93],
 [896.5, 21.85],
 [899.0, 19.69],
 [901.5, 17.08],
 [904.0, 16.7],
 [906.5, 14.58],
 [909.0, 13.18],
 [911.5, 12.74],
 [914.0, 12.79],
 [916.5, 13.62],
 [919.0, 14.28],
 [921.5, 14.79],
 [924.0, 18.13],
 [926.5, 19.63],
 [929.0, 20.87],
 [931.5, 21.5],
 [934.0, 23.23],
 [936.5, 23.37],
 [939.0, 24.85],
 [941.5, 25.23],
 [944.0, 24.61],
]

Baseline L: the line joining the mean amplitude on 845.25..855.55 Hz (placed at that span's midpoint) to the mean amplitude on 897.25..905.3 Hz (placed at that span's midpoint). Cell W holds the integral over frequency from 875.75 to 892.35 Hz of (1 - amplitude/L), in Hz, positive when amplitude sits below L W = -2.86 Hz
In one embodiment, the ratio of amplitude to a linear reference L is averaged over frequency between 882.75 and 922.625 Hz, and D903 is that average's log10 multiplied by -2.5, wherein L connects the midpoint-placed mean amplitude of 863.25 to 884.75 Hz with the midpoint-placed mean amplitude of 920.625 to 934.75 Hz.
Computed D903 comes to 0.23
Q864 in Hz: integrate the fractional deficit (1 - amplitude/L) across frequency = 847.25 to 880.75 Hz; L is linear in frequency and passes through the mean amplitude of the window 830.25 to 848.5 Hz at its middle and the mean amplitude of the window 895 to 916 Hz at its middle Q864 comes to -2.66 Hz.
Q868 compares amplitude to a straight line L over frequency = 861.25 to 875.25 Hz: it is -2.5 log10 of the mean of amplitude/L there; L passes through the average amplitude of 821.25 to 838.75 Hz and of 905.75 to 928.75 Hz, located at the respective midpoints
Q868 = -0.139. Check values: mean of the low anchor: 27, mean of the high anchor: 15.1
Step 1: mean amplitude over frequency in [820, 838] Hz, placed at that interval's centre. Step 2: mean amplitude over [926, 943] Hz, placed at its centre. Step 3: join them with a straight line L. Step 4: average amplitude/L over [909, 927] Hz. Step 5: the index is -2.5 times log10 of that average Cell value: 0.497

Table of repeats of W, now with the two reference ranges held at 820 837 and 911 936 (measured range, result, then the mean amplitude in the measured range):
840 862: -1.3 Hz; 26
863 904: -3.3 Hz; 23.1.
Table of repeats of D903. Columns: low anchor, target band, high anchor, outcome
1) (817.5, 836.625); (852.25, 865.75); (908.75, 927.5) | -0.12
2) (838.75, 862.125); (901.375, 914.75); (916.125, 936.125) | 0.39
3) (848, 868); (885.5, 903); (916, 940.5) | 0.04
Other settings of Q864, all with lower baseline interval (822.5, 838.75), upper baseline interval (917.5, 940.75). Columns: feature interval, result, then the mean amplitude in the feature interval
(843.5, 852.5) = -0.1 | 26.1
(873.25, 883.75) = -0.4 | 24.5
